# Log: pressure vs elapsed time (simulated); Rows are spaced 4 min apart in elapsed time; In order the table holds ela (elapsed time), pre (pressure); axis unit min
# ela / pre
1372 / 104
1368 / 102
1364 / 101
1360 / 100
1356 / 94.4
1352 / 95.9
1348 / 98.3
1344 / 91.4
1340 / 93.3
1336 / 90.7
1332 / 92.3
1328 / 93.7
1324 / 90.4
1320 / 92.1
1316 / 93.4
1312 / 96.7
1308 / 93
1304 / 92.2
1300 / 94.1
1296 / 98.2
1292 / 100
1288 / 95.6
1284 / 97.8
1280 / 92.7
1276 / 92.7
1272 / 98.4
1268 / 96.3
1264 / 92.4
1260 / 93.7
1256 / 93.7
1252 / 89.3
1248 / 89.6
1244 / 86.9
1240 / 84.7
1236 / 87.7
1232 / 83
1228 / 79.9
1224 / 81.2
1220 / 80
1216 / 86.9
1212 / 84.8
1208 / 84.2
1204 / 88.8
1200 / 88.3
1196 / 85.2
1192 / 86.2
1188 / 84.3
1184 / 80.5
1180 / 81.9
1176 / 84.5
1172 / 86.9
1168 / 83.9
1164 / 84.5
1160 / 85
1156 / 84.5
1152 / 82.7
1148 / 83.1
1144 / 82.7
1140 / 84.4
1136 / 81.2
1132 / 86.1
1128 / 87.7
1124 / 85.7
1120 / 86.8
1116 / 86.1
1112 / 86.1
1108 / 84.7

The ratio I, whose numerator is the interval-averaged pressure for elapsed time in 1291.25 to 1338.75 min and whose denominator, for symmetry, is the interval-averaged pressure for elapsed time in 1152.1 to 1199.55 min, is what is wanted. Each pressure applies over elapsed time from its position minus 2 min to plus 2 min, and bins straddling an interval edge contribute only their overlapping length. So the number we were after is 1.1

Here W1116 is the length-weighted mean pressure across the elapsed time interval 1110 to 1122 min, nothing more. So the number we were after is 86.3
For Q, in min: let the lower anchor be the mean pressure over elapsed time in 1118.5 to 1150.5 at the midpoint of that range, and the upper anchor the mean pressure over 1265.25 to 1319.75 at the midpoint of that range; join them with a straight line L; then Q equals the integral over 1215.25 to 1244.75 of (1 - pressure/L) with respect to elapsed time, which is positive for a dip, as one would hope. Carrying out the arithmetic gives 2.45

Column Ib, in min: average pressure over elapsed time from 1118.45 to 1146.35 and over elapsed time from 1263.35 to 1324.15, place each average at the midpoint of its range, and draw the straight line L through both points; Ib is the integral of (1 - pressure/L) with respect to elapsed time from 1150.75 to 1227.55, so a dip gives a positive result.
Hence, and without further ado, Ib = 3.51 min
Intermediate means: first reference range 84.9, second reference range 94.9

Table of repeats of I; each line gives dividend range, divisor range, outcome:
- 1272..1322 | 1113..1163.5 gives 1.12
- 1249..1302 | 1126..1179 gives 1.12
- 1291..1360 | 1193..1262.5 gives 1.09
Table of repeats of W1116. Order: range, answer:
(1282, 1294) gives 97.8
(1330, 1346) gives 91.9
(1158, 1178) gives 85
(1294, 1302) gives 96.2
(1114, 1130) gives 86.6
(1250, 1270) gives 93.1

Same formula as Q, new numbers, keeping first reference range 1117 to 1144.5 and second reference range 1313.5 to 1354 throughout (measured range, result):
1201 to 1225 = 1.02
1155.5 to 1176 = 0.37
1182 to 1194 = 0.51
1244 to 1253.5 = 0.09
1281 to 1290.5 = -0.54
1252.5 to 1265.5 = -0.38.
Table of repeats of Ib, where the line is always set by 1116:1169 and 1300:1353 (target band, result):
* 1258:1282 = -1.0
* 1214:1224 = 0.6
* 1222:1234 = 1.0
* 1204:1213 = 0.2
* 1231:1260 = 0.3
